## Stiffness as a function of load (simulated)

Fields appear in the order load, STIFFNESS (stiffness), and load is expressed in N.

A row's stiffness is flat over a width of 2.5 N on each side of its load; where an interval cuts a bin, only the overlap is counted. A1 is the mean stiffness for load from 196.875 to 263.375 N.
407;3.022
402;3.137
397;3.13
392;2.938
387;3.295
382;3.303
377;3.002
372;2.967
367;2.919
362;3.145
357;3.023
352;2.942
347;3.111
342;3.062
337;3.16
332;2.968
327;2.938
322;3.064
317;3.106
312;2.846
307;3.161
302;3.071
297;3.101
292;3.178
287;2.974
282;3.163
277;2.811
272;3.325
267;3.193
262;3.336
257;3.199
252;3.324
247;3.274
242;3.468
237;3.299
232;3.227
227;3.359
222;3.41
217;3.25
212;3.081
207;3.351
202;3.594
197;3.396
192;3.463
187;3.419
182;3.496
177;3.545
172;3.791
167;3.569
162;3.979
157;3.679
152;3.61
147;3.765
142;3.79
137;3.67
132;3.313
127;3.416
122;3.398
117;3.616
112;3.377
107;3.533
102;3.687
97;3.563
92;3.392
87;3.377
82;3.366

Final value 3.32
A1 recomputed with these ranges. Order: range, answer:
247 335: 3.11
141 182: 3.7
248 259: 3.27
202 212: 3.34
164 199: 3.53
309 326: 3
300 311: 3.08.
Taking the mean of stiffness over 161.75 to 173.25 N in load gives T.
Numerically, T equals 3.74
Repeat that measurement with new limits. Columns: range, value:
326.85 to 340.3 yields 3.04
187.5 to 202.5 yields 3.46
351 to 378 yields 3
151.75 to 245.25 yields 3.47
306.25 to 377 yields 3.03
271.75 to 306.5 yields 3.08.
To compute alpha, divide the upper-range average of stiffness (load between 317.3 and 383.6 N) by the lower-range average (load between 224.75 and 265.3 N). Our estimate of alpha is 0.92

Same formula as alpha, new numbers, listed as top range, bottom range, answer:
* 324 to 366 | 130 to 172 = 0.83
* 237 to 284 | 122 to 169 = 0.89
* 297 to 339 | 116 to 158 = 0.85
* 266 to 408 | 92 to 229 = 0.87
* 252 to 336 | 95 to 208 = 0.87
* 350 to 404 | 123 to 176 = 0.84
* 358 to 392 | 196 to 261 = 0.93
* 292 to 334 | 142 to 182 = 0.82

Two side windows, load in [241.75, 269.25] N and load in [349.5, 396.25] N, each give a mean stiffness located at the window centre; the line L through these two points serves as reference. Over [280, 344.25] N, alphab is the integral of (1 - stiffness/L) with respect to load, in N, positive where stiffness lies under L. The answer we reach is 2.38 N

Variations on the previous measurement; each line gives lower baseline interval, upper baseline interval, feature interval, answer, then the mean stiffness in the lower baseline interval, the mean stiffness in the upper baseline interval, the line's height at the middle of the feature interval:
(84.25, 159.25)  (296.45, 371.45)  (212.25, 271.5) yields -0.7 N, 3.54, 3.04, 3.26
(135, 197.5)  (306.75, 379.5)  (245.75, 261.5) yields 0.3 N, 3.64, 3.02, 3.33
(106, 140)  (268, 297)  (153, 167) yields -1.5 N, 3.48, 3.1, 3.39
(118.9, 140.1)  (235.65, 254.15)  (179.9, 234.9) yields 0.3 N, 3.46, 3.34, 3.38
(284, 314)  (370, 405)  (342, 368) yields 0.5 N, 3.06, 3.11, 3.09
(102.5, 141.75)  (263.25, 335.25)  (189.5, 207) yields -0.8 N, 3.5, 3.07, 3.32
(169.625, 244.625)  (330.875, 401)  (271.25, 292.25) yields 1.2 N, 3.41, 3.07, 3.25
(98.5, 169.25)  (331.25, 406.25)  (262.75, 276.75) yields 0.4 N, 3.6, 3.07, 3.3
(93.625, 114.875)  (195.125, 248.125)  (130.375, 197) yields -3.5 N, 3.54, 3.34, 3.44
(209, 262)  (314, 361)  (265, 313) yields 1.1 N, 3.29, 3.04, 3.16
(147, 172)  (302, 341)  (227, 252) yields 0.5 N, 3.72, 3.04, 3.38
